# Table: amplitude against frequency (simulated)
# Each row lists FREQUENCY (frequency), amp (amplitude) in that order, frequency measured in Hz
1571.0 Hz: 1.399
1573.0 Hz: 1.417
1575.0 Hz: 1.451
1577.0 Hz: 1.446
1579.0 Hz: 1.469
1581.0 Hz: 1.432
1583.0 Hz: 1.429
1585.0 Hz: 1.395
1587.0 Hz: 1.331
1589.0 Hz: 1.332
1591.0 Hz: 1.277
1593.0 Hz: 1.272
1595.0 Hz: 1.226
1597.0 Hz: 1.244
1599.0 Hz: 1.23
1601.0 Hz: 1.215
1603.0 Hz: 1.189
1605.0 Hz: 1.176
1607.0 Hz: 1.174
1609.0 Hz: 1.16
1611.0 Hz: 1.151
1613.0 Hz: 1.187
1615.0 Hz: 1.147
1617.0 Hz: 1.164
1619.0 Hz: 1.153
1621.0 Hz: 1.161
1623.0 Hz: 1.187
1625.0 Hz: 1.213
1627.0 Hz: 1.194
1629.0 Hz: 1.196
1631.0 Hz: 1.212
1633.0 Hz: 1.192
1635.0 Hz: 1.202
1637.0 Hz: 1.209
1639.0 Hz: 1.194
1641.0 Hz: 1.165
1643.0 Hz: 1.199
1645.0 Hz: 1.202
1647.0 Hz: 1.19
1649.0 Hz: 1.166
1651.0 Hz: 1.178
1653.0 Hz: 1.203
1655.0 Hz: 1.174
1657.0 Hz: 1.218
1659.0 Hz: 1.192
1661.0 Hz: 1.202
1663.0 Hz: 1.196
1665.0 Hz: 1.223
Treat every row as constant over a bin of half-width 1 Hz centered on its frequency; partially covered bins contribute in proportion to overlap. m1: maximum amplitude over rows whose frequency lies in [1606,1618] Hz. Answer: 1.187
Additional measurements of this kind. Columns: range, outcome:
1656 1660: 1.218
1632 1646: 1.209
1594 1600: 1.244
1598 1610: 1.23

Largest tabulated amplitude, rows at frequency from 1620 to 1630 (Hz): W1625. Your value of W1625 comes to 1.213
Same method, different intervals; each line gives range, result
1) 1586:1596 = 1.332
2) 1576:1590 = 1.469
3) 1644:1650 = 1.202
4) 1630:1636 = 1.212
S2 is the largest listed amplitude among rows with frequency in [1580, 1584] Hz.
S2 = 1.432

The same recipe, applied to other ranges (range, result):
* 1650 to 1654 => 1.203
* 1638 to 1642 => 1.194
